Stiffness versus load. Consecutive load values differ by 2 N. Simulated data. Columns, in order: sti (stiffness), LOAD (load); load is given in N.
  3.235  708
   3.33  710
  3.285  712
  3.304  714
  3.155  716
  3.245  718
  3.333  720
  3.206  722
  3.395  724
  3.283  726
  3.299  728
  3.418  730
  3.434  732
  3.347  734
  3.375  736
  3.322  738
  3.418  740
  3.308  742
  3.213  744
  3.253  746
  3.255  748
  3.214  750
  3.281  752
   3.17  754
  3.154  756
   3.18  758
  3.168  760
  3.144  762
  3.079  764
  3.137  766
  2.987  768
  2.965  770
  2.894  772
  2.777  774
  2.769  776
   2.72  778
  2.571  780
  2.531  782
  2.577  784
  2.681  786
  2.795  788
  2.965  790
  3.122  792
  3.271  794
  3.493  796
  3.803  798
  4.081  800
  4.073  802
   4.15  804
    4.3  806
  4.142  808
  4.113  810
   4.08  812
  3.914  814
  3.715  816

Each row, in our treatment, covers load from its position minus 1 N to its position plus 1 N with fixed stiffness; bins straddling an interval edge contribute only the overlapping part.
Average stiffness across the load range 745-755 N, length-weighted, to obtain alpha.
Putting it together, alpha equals 3.23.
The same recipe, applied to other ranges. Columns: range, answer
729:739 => 3.38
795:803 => 3.86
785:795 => 2.97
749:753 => 3.25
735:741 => 3.37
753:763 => 3.16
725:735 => 3.36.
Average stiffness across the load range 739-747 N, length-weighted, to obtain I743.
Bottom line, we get 3.3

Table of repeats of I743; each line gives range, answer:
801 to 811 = 4.16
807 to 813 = 4.11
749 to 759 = 3.2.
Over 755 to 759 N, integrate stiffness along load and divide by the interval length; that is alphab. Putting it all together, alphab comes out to 3.17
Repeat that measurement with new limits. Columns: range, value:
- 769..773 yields 2.93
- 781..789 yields 2.65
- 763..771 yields 3.04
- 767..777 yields 2.88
